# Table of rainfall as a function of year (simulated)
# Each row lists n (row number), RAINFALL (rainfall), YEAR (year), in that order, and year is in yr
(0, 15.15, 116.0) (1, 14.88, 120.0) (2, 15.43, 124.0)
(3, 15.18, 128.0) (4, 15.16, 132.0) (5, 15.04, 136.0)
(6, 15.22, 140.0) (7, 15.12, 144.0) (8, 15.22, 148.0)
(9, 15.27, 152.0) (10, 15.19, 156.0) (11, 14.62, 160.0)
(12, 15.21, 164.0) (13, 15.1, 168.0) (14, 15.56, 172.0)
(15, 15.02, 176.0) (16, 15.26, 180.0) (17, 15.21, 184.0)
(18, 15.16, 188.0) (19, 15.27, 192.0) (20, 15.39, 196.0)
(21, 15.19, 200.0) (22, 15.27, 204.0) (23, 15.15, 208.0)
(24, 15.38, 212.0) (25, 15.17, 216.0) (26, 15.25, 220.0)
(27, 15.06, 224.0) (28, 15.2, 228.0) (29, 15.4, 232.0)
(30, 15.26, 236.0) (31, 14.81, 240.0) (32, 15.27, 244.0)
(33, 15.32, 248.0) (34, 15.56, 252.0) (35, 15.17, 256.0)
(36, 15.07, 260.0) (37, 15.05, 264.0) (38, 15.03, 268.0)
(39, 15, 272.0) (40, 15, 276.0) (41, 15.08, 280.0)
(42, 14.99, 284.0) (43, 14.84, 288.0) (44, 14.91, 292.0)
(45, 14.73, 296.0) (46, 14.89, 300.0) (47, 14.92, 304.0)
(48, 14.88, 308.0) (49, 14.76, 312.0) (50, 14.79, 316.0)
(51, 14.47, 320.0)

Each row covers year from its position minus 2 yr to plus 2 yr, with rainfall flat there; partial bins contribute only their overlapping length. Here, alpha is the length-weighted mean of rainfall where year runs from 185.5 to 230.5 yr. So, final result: 15.2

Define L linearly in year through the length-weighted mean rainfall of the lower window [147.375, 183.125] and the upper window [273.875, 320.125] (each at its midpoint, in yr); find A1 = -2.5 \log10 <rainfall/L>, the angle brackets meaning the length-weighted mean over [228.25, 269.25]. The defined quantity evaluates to -0.02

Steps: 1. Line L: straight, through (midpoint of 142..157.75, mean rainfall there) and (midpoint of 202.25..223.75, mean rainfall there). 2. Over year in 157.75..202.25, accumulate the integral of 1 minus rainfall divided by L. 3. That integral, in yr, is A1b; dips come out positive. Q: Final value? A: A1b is 0.1 yr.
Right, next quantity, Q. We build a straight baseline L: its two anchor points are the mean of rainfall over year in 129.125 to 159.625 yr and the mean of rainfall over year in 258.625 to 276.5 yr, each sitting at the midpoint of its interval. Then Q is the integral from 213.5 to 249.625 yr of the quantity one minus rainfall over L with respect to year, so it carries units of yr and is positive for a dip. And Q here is -0.3 yr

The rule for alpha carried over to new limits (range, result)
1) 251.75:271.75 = 15.1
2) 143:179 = 15.1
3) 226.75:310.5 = 15.1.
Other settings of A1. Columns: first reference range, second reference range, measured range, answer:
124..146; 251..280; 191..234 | -0.01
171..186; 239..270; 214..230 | 0.00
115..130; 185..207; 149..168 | 0.01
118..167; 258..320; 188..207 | -0.02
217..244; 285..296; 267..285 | -0.01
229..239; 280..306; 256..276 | 0.00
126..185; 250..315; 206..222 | -0.01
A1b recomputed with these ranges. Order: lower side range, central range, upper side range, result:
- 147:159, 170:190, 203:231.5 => -0.06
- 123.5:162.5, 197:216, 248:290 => -0.17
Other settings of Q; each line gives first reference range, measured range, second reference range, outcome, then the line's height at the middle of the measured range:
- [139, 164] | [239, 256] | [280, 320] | -0.4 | 14.9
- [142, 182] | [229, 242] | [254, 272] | -0.1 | 15.1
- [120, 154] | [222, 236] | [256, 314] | -0.2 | 15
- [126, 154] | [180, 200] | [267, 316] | -0.2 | 15.1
